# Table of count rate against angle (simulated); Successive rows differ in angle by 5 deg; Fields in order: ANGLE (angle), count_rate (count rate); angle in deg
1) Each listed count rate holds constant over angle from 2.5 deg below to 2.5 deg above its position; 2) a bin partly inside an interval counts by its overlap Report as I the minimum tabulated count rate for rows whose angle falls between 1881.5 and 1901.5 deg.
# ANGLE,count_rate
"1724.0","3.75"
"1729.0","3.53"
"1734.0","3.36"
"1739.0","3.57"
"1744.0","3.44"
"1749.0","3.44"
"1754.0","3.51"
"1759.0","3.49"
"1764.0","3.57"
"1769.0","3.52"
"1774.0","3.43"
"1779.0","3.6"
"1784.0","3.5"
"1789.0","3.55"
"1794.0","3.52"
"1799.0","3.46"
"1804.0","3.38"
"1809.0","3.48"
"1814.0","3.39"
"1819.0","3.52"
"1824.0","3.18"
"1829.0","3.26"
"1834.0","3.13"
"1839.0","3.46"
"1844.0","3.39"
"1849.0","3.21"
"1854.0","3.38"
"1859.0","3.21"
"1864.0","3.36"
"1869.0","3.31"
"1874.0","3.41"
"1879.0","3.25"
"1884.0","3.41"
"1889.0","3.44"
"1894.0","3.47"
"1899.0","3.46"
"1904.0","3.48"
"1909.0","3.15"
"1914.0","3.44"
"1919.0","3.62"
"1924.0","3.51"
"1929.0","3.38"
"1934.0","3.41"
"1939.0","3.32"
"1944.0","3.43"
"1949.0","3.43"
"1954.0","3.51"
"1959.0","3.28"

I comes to 3.41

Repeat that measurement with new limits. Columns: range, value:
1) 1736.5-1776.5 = 3.43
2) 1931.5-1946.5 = 3.32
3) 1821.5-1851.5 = 3.13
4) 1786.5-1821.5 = 3.38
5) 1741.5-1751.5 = 3.44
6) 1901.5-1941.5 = 3.15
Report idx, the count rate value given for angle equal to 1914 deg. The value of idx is 3.44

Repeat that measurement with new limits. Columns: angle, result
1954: 3.51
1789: 3.55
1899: 3.46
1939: 3.32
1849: 3.21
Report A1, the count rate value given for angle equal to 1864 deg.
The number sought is 3.36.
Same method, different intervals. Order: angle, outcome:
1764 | 3.57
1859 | 3.21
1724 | 3.75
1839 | 3.46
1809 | 3.48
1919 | 3.62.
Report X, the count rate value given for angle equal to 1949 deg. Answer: 3.43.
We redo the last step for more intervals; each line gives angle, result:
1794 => 3.52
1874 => 3.41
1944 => 3.43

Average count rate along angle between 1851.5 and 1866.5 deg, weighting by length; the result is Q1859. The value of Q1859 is 3.32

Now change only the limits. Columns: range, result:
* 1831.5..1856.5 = 3.31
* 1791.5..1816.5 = 3.45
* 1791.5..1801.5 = 3.49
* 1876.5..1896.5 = 3.39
